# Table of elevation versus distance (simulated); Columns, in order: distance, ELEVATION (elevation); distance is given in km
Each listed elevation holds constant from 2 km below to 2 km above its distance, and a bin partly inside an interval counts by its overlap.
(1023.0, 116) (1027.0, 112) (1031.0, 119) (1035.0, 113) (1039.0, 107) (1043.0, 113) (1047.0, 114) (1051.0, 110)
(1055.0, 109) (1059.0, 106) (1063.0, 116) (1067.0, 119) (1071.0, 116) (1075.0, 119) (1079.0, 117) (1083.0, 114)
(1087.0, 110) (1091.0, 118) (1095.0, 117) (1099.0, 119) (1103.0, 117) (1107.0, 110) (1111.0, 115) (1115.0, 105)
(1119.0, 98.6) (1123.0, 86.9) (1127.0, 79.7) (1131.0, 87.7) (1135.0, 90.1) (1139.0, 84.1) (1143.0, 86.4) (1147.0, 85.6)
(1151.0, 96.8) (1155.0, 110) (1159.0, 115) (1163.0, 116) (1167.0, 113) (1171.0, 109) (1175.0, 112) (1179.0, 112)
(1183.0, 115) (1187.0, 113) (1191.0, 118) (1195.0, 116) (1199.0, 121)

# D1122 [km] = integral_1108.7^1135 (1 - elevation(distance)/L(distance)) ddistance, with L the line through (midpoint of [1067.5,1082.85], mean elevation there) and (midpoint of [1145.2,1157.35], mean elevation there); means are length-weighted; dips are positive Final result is 2.59 km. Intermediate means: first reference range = 117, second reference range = 98.2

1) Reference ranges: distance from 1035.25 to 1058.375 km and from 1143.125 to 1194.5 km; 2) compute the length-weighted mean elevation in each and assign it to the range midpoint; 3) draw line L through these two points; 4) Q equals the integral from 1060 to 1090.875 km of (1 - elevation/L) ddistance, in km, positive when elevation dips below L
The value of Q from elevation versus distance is -1.5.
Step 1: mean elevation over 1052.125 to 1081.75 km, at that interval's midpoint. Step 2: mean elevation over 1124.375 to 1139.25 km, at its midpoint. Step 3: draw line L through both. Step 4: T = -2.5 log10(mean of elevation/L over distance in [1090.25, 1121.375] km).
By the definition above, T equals -0.153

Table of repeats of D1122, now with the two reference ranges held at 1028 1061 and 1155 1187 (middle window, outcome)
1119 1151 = 7.2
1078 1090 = -0.2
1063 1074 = -0.6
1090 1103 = -0.7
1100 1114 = -0.2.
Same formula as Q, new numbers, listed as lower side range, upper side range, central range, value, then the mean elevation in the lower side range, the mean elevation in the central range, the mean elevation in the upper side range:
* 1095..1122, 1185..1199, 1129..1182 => 5.7 km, 110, 102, 116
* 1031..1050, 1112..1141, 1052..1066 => -0.4 km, 112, 111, 91.2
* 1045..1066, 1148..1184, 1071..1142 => 3.6 km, 111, 105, 110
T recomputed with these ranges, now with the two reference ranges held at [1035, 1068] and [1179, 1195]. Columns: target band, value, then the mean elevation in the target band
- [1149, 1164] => 0.05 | 109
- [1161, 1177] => 0.02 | 112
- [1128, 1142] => 0.29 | 86.7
